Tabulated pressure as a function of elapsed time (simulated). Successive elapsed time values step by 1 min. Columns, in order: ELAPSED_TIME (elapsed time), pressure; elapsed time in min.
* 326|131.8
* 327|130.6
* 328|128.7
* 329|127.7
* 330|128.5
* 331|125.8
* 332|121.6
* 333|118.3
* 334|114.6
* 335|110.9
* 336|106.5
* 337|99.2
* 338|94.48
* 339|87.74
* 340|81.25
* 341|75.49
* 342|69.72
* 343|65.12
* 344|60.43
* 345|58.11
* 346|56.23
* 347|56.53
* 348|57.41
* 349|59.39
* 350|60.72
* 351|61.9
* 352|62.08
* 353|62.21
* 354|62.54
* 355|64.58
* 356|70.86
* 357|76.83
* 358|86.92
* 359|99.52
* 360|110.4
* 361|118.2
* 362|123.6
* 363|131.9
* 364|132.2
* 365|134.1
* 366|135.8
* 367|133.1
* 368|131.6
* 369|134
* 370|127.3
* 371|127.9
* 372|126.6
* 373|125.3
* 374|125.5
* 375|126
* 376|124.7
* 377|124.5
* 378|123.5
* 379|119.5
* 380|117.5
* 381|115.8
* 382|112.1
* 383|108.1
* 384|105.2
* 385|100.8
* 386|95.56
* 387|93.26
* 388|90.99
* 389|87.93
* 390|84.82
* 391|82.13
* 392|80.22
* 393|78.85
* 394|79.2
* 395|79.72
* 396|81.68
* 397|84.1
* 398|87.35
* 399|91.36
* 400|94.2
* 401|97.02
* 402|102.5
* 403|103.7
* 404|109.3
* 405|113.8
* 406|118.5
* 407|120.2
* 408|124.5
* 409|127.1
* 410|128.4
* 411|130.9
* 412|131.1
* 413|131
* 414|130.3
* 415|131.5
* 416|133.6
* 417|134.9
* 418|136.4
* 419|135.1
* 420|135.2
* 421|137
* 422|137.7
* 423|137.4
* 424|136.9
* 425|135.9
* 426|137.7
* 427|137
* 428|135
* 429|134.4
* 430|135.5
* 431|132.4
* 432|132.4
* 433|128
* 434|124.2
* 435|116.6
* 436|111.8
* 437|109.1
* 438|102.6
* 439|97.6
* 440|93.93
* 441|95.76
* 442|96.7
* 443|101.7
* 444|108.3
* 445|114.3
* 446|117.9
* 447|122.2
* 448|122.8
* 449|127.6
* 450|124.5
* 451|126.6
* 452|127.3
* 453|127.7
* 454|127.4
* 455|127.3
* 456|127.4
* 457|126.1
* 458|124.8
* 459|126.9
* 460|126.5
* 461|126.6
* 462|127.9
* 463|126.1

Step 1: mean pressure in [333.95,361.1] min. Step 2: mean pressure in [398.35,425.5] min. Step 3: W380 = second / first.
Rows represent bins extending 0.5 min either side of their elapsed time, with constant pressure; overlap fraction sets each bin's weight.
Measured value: 1.6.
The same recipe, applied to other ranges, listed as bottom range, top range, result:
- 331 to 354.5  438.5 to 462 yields 1.49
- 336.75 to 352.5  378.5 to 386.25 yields 1.60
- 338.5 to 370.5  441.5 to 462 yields 1.37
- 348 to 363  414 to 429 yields 1.67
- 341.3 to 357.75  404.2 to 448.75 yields 1.96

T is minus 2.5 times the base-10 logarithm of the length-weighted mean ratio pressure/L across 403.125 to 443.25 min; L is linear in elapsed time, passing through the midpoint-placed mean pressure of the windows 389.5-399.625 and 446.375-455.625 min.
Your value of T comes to -0.20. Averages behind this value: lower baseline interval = 83.1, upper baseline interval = 126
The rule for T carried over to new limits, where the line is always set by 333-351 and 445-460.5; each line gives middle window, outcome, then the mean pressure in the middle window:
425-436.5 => -0.13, 130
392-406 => 0.11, 93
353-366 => -0.17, 101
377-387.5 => -0.16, 110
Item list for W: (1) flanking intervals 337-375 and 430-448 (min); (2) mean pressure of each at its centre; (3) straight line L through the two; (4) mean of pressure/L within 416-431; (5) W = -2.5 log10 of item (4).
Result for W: -0.24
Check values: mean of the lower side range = 93.7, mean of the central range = 136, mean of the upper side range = 113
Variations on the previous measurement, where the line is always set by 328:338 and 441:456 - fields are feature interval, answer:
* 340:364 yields 0.45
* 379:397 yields 0.24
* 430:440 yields 0.02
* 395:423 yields 0.00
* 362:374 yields -0.12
